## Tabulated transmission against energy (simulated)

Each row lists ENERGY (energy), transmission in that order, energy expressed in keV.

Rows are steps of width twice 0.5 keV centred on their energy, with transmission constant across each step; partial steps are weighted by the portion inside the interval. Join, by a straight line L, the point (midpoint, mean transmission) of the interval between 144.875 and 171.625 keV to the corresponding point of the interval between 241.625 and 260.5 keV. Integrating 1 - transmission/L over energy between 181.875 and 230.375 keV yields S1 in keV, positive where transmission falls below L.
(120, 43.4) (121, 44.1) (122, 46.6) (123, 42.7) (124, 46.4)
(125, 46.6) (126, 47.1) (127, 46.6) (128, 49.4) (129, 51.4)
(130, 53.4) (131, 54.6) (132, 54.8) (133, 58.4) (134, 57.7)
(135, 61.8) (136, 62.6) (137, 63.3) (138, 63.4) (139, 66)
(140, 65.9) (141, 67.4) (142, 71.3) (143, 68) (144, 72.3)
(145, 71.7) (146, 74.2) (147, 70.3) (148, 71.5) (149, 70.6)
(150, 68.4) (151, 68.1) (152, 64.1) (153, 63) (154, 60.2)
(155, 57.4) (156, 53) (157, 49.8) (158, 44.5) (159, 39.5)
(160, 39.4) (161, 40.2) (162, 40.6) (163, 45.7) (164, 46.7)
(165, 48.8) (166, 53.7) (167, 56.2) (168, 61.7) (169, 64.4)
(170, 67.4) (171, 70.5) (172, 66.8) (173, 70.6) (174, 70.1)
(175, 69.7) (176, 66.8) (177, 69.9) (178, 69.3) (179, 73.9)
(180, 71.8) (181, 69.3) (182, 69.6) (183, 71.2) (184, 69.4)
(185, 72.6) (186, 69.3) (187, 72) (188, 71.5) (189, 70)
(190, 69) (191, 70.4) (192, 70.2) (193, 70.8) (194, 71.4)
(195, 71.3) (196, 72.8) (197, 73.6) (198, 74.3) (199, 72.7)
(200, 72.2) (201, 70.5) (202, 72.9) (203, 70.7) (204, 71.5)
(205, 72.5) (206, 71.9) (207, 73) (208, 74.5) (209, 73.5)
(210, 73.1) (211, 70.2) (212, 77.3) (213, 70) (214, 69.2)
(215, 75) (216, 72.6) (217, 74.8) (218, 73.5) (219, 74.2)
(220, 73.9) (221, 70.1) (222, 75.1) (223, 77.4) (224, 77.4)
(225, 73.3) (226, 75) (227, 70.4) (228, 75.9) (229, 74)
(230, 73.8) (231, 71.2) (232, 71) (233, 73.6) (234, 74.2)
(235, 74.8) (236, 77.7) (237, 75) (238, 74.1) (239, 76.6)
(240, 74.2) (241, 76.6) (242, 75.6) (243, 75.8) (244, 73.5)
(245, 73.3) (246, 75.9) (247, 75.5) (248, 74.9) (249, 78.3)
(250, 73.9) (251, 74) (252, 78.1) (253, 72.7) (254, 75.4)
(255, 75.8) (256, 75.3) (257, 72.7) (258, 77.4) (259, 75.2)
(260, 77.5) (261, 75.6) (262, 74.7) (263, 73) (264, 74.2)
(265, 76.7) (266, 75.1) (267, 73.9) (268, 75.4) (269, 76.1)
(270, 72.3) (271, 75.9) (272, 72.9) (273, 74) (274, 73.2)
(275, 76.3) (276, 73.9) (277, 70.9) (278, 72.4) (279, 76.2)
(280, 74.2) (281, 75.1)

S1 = -4.2 keV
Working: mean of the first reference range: 57.7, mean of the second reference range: 75.3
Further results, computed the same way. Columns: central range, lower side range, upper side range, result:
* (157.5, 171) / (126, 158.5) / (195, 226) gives 3.03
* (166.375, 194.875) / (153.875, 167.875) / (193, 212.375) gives -4.58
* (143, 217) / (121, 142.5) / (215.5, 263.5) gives -2.46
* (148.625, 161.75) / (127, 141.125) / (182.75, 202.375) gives 1.72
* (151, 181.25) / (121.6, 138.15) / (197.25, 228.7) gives 1.54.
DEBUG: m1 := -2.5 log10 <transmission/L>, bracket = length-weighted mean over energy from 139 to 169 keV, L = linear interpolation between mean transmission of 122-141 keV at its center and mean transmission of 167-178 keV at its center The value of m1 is 0.04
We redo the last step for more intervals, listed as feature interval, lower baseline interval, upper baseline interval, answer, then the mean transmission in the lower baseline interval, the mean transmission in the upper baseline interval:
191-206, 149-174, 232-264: -0.119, 56.4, 75.1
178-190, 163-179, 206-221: -0.072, 63.3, 73.1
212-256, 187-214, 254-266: -0.008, 71.9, 75.3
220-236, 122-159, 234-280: -0.043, 59.5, 74.9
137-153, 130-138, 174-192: -0.117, 59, 70.3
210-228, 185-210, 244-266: -0.007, 71.8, 75.2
